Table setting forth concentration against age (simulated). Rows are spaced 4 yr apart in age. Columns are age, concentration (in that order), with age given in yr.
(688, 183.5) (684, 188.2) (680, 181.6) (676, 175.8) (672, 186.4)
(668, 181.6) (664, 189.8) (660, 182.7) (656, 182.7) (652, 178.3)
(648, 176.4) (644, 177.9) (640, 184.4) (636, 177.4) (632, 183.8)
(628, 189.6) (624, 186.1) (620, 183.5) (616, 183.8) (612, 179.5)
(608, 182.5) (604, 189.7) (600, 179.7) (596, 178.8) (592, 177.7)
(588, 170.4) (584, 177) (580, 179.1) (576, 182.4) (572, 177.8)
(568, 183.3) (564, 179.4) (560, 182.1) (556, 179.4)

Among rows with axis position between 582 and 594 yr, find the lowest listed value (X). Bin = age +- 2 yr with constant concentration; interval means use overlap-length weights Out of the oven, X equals 170.4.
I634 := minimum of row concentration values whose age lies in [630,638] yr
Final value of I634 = 177.4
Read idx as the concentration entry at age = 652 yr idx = 178.3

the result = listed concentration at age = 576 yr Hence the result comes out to 182.4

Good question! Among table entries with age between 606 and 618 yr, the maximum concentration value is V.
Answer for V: 183.8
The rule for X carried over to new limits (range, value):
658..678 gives 175.8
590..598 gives 177.7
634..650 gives 176.4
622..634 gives 183.8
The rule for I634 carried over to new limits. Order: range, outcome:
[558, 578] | 177.8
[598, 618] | 179.5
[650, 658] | 178.3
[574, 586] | 177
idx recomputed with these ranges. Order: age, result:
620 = 183.5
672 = 186.4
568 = 183.3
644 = 177.9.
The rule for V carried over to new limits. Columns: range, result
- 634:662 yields 184.4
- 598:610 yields 189.7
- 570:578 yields 182.4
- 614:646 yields 189.6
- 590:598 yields 178.8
